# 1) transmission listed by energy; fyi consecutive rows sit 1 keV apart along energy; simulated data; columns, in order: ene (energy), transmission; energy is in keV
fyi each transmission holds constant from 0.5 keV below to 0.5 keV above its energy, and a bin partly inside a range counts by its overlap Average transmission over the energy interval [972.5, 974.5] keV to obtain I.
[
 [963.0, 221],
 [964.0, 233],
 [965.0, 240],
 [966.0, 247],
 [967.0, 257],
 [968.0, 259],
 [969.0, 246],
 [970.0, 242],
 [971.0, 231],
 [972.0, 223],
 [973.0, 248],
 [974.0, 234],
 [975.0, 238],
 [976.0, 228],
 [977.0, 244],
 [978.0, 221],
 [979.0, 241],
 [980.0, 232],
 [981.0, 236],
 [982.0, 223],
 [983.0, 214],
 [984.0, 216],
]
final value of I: 241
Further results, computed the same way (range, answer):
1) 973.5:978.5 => 233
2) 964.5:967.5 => 248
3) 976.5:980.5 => 234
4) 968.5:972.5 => 236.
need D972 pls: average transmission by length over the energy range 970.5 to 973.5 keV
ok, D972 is 234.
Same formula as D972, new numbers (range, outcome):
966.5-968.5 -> 258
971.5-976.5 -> 234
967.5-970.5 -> 249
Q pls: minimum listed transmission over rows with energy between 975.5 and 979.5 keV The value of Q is 221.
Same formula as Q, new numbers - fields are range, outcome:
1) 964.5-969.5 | 240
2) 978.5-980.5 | 232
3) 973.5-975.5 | 234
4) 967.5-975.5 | 223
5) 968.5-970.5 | 242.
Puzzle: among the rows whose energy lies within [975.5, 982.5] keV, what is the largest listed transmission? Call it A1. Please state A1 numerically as 244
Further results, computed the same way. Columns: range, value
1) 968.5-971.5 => 246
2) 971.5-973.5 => 248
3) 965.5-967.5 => 257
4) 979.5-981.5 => 236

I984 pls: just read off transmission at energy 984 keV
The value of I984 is 216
